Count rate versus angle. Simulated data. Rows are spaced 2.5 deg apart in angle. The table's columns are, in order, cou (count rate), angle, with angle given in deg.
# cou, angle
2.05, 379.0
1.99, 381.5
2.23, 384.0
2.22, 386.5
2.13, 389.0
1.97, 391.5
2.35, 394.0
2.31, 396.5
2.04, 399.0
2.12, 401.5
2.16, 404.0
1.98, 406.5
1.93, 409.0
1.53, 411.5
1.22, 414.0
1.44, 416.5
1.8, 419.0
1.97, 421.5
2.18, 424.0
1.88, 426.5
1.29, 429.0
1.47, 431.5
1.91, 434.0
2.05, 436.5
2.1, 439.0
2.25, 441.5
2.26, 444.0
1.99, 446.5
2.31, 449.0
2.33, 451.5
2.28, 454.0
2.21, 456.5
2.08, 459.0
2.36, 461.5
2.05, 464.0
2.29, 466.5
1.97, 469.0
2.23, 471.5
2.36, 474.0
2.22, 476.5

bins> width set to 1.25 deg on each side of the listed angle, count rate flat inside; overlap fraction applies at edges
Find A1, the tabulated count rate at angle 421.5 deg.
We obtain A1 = 1.97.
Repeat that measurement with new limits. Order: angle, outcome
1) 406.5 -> 1.98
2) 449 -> 2.31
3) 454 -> 2.28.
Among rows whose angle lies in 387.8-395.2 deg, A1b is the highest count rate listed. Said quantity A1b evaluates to 2.35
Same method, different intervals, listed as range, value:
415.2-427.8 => 2.18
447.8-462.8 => 2.36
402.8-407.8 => 2.16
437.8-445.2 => 2.26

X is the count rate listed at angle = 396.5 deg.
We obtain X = 2.31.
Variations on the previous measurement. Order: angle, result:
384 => 2.23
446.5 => 1.99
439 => 2.1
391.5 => 1.97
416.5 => 1.44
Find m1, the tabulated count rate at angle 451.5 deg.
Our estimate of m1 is 2.33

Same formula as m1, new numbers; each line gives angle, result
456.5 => 2.21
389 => 2.13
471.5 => 2.23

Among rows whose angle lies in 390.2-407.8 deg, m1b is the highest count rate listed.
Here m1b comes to 2.35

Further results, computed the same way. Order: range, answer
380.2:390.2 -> 2.23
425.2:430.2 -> 1.88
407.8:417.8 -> 1.93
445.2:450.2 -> 2.31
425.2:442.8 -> 2.25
